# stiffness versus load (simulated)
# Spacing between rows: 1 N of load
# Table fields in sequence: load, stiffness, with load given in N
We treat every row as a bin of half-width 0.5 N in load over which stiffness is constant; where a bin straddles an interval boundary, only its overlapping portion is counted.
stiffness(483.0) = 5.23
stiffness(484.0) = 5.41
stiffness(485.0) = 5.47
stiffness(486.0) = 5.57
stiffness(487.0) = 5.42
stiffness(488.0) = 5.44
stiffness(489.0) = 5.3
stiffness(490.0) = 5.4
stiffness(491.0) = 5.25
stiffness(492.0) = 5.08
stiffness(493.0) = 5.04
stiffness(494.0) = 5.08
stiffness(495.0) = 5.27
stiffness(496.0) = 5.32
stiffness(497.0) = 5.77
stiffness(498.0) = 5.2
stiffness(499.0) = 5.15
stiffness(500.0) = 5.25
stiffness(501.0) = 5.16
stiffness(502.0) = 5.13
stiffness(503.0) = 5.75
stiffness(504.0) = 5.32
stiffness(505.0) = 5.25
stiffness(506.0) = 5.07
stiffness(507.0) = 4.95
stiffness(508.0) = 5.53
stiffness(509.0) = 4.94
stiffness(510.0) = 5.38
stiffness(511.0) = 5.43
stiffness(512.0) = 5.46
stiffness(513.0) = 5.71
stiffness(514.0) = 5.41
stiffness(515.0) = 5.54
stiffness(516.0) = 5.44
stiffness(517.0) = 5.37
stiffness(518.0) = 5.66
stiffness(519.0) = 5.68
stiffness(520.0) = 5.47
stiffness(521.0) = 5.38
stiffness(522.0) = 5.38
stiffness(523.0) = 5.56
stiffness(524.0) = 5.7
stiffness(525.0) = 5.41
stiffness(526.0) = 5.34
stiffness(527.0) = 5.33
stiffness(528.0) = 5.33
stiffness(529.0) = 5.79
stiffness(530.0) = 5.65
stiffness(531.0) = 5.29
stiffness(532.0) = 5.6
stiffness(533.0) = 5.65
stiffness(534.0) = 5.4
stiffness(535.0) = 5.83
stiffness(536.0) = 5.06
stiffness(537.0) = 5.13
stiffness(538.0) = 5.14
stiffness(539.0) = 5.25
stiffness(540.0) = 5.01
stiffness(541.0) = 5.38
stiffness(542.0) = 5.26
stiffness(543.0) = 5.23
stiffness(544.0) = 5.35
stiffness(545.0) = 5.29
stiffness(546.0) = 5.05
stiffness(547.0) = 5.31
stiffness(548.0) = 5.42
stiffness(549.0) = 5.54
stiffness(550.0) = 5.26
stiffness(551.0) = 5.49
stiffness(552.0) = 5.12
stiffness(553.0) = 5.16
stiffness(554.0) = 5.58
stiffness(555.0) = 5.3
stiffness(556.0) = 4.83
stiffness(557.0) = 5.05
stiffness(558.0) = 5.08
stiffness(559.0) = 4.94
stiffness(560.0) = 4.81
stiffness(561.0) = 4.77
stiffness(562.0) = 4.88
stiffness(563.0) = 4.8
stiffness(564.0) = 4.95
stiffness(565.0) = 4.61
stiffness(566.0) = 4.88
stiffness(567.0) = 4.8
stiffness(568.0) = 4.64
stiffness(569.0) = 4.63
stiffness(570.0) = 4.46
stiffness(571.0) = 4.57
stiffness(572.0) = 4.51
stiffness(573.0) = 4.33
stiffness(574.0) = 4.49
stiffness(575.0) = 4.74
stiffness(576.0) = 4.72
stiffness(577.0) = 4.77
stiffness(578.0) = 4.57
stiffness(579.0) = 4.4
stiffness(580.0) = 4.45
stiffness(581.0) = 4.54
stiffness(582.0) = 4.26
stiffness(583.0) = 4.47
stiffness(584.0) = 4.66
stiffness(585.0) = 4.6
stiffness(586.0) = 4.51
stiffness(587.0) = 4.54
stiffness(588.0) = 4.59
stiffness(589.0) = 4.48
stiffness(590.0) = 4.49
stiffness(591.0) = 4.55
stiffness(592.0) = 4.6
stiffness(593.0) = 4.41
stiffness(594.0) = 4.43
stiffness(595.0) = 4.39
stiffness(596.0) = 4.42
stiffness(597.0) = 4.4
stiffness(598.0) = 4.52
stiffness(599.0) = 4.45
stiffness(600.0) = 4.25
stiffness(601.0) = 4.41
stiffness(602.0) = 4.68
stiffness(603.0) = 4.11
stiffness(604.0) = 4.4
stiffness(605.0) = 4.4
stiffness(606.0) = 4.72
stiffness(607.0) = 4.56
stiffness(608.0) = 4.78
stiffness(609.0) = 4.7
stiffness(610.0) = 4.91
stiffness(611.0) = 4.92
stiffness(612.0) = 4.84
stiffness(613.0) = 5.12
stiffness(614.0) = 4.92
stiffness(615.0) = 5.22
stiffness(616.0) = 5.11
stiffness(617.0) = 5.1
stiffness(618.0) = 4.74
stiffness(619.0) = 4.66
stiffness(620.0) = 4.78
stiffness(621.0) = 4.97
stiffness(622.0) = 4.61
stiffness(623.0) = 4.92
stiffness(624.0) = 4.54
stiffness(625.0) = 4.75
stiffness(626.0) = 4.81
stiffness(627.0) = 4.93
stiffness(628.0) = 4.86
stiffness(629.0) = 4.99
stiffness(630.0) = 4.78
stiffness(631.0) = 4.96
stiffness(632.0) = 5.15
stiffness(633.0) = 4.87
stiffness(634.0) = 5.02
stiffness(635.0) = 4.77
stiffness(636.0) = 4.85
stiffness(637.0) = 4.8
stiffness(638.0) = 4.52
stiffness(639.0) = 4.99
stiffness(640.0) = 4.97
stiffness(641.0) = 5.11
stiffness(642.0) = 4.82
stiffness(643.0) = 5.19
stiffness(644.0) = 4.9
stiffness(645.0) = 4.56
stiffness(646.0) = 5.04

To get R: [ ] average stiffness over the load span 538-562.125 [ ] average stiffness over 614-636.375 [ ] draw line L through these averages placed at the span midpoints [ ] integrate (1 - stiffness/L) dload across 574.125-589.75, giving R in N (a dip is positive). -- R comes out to 1.56 N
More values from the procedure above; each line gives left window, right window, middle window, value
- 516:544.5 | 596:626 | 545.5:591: 2.6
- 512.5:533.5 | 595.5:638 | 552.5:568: 0.8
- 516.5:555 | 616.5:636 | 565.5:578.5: 1.4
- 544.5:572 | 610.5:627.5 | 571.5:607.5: 3.2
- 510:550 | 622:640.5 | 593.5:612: 1.8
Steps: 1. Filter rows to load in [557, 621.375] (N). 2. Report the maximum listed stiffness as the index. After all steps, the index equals 5.22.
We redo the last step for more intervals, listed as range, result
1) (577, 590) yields 4.77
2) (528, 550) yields 5.83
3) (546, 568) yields 5.58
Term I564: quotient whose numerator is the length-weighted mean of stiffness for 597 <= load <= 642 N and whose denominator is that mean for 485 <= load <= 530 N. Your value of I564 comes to 0.89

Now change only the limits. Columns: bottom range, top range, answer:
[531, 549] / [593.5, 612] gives 0.85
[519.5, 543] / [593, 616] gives 0.86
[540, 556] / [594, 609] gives 0.84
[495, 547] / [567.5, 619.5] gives 0.86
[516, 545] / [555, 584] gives 0.87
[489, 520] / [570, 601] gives 0.84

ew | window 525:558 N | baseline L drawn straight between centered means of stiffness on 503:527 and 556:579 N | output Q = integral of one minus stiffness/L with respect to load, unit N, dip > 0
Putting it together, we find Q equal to -1.69 N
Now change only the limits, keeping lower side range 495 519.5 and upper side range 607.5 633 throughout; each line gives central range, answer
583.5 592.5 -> 0.8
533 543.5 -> -0.1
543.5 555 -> -0.3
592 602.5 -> 1.1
